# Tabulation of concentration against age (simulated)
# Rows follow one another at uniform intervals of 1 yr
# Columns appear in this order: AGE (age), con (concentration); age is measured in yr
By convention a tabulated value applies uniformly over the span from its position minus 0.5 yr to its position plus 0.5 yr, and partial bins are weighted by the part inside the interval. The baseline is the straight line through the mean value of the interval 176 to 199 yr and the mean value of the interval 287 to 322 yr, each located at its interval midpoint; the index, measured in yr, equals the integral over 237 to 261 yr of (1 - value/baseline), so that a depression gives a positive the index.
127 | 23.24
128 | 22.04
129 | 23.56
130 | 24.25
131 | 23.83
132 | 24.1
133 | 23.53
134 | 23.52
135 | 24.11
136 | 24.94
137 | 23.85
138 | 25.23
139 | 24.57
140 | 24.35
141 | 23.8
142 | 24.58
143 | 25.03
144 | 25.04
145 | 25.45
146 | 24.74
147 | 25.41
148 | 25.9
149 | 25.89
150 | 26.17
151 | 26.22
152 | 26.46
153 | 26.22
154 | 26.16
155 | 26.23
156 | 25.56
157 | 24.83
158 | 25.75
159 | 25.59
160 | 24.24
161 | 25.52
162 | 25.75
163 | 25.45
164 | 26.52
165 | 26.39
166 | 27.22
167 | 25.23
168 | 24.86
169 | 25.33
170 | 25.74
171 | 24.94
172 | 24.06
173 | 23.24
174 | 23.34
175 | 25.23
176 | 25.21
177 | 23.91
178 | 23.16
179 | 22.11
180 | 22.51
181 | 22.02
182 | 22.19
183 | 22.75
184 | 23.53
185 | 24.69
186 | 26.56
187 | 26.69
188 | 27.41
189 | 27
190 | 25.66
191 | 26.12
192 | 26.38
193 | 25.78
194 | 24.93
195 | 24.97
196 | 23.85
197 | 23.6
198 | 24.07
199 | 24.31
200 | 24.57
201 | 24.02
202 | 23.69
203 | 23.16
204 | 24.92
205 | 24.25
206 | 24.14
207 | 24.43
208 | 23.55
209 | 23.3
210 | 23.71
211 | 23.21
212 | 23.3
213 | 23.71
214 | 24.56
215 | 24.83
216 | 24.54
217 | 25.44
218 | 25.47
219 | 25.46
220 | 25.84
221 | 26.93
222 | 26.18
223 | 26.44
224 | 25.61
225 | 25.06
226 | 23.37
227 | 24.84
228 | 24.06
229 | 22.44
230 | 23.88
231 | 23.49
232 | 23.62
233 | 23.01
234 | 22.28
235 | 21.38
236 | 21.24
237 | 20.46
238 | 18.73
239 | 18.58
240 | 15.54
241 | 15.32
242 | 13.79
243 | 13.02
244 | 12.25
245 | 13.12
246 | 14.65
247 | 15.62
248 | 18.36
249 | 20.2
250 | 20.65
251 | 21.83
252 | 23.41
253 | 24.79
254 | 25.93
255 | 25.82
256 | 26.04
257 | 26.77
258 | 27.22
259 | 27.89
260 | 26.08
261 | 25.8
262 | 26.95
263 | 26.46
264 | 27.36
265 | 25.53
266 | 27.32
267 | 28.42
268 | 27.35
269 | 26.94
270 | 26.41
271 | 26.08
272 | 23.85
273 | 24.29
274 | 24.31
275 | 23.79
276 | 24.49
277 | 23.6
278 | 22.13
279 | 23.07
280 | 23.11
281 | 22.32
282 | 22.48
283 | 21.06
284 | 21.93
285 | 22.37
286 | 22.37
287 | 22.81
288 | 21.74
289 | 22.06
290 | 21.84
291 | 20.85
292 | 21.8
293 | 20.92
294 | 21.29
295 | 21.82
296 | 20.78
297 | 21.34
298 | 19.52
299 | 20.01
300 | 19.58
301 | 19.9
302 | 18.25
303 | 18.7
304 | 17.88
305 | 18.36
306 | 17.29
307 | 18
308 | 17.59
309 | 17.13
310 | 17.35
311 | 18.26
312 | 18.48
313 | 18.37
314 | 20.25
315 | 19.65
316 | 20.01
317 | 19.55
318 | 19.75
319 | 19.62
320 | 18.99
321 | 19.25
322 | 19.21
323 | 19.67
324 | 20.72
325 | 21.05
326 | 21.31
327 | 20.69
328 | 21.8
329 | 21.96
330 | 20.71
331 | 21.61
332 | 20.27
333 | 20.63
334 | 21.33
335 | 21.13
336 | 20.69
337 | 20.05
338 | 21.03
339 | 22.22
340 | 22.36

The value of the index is 1.7 yr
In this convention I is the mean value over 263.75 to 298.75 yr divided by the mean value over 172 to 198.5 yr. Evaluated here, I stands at 1.0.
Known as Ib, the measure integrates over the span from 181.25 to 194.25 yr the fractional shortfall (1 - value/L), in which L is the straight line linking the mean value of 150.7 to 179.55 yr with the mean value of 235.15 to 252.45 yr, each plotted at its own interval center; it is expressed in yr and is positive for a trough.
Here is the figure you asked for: -1.3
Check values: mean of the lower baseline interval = 25.2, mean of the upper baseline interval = 17.5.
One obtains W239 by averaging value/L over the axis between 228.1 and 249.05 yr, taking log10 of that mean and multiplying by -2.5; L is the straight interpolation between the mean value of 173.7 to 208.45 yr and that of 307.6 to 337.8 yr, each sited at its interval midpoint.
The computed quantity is 0.22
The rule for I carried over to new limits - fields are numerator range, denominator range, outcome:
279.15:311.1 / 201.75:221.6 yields 0.83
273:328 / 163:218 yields 0.84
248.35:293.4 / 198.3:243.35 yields 1.05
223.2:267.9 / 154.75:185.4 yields 0.91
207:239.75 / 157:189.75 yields 0.95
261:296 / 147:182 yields 0.95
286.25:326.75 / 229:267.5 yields 0.90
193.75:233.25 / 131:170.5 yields 0.97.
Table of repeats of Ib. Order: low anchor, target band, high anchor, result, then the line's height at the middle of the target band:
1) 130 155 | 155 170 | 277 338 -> -0.7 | 24.4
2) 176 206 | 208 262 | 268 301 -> 2.5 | 23.6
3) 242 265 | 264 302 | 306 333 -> -3.4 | 21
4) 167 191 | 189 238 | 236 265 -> -2.8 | 22.9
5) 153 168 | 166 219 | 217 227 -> 2.4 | 25.6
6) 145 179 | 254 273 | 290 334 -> -4.3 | 21.6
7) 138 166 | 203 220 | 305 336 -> -0.6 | 23.5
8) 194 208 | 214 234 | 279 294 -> -0.9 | 23.6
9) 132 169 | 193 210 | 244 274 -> 0.4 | 24.7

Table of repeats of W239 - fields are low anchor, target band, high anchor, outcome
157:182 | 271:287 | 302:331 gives -0.12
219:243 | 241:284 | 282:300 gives -0.06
